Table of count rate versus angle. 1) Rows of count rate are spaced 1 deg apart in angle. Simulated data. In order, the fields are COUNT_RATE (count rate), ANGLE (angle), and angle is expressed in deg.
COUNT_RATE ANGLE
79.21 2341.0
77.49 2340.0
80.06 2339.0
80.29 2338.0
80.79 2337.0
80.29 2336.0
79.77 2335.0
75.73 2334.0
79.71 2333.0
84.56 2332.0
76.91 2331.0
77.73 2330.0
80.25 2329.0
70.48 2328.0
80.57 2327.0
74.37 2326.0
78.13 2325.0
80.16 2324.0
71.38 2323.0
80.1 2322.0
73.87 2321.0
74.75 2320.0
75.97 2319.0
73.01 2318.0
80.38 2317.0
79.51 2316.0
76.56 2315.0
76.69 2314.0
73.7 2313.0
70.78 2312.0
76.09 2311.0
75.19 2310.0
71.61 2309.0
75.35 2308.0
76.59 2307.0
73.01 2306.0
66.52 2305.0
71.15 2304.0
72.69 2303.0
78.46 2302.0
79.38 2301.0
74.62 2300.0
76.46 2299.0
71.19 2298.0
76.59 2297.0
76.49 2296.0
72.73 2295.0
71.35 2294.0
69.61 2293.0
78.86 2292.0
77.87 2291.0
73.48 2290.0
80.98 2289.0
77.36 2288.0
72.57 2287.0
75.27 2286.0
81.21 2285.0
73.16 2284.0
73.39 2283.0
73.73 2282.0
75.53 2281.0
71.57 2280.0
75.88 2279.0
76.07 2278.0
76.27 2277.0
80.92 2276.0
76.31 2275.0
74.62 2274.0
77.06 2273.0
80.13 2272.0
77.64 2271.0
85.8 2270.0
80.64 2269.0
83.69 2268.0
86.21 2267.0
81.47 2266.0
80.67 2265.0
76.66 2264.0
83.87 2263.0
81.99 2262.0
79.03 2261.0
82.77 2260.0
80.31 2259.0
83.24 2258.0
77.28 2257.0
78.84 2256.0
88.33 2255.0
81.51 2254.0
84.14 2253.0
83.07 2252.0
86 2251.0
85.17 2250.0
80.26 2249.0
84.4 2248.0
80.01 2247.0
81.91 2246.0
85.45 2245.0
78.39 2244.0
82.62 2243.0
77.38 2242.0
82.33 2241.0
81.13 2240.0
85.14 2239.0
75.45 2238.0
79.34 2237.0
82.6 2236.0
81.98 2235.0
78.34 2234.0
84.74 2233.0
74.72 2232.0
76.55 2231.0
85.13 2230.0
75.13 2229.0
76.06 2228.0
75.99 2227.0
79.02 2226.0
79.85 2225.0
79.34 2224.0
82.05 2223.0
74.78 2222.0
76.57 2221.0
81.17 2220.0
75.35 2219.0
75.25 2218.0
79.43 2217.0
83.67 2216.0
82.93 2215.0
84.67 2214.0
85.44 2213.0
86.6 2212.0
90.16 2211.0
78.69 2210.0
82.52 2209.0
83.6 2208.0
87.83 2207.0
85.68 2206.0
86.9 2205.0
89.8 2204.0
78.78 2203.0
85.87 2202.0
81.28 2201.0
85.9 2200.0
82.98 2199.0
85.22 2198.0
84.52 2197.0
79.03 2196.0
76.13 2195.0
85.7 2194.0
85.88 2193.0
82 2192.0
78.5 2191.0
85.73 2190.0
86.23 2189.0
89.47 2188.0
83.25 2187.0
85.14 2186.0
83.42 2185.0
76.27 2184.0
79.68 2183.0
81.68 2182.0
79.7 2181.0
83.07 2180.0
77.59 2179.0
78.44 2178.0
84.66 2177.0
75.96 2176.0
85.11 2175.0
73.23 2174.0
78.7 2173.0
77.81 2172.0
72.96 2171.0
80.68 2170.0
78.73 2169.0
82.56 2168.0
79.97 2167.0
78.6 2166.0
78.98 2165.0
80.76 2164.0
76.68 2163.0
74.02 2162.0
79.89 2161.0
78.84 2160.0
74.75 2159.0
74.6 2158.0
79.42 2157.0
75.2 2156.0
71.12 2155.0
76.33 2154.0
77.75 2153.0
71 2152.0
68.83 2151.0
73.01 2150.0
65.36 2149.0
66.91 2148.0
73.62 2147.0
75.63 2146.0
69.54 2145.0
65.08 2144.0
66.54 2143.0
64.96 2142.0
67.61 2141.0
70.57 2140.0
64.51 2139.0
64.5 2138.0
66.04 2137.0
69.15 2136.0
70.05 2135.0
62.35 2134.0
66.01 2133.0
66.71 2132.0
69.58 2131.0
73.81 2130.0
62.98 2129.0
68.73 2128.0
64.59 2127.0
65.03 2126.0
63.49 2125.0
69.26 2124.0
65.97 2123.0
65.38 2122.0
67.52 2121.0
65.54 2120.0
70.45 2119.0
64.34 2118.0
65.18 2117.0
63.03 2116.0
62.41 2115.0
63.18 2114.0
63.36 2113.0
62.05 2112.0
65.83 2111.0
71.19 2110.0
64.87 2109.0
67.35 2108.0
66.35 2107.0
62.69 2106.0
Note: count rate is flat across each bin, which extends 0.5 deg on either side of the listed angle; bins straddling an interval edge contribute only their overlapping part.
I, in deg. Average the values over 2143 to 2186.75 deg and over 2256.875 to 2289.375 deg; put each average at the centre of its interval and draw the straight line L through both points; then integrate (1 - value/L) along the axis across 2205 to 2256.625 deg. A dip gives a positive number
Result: -2.3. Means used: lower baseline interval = 76.7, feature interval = 81.4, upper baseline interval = 78.6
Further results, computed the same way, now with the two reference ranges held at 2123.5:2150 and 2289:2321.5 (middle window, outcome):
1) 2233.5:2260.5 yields -3.54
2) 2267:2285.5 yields -1.04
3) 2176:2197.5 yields -3.82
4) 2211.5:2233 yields -2.54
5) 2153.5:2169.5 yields -2.09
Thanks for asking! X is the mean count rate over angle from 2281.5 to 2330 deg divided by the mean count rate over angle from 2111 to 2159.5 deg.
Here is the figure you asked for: 1.10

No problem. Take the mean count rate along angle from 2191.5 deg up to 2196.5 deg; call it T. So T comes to 81.7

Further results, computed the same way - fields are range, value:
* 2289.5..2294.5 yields 74.2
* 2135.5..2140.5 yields 67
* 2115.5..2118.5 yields 64.2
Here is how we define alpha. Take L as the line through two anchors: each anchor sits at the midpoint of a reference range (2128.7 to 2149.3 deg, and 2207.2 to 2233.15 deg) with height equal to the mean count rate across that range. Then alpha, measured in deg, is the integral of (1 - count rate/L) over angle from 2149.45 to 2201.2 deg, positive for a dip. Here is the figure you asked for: -4.3 deg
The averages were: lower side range 67.8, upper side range 80.4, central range 79.5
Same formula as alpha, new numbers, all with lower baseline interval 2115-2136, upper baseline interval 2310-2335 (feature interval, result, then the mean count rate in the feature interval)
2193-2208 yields -2.9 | 84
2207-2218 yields -1.9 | 83.6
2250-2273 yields -2.6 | 81.9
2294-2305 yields 0.2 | 74.4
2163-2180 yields -2.5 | 79.1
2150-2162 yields -1.2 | 75.1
